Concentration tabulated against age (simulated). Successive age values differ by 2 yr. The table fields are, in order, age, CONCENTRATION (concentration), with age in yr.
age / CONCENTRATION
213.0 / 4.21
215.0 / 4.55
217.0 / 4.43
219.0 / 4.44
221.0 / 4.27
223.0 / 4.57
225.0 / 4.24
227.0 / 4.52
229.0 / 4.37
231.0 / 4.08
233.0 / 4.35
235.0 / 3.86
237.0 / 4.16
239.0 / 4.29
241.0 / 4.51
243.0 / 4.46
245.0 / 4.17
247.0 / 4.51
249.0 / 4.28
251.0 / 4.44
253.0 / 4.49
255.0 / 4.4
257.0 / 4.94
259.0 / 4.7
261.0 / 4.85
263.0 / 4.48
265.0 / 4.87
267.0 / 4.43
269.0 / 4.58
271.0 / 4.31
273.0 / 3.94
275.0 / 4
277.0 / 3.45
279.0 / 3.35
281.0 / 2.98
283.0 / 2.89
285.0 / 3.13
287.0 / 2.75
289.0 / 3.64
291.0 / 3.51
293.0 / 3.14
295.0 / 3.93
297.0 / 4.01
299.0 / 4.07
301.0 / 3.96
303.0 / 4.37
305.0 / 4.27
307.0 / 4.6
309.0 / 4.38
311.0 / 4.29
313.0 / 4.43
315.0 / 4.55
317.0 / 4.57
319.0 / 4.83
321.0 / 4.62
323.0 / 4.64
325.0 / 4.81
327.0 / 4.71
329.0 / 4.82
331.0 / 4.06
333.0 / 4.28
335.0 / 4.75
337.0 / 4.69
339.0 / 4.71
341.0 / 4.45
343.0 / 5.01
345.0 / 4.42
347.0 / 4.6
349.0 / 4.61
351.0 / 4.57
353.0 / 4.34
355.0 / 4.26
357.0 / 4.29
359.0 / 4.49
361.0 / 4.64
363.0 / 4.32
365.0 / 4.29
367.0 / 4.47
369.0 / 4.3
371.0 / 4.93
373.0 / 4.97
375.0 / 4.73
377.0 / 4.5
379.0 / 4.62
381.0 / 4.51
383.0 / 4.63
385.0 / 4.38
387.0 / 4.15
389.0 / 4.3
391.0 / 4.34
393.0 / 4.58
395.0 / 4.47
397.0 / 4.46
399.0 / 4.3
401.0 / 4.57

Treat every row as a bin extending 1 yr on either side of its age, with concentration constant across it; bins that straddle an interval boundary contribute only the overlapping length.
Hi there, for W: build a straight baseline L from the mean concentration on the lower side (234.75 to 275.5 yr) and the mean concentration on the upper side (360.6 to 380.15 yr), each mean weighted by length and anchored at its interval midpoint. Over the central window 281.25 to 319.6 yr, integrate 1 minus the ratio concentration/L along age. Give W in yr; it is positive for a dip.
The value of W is 4.7 yr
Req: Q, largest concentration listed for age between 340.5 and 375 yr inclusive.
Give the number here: 5.01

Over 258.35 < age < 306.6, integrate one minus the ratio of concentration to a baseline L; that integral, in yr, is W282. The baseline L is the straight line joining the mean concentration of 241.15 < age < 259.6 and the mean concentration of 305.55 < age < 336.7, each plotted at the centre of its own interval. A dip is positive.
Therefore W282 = 6.5 yr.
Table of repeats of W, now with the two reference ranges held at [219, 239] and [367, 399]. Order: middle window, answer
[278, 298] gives 4.7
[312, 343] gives -1.2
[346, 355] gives -0.1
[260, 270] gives -0.7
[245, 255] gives -0.2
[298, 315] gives 0.3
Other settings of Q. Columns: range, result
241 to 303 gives 4.94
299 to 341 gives 4.83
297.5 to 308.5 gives 4.6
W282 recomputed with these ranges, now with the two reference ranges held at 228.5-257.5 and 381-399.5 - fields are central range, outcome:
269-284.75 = 2.73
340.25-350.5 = -0.54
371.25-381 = -0.66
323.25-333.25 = -0.41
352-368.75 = 0.05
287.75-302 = 2.07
